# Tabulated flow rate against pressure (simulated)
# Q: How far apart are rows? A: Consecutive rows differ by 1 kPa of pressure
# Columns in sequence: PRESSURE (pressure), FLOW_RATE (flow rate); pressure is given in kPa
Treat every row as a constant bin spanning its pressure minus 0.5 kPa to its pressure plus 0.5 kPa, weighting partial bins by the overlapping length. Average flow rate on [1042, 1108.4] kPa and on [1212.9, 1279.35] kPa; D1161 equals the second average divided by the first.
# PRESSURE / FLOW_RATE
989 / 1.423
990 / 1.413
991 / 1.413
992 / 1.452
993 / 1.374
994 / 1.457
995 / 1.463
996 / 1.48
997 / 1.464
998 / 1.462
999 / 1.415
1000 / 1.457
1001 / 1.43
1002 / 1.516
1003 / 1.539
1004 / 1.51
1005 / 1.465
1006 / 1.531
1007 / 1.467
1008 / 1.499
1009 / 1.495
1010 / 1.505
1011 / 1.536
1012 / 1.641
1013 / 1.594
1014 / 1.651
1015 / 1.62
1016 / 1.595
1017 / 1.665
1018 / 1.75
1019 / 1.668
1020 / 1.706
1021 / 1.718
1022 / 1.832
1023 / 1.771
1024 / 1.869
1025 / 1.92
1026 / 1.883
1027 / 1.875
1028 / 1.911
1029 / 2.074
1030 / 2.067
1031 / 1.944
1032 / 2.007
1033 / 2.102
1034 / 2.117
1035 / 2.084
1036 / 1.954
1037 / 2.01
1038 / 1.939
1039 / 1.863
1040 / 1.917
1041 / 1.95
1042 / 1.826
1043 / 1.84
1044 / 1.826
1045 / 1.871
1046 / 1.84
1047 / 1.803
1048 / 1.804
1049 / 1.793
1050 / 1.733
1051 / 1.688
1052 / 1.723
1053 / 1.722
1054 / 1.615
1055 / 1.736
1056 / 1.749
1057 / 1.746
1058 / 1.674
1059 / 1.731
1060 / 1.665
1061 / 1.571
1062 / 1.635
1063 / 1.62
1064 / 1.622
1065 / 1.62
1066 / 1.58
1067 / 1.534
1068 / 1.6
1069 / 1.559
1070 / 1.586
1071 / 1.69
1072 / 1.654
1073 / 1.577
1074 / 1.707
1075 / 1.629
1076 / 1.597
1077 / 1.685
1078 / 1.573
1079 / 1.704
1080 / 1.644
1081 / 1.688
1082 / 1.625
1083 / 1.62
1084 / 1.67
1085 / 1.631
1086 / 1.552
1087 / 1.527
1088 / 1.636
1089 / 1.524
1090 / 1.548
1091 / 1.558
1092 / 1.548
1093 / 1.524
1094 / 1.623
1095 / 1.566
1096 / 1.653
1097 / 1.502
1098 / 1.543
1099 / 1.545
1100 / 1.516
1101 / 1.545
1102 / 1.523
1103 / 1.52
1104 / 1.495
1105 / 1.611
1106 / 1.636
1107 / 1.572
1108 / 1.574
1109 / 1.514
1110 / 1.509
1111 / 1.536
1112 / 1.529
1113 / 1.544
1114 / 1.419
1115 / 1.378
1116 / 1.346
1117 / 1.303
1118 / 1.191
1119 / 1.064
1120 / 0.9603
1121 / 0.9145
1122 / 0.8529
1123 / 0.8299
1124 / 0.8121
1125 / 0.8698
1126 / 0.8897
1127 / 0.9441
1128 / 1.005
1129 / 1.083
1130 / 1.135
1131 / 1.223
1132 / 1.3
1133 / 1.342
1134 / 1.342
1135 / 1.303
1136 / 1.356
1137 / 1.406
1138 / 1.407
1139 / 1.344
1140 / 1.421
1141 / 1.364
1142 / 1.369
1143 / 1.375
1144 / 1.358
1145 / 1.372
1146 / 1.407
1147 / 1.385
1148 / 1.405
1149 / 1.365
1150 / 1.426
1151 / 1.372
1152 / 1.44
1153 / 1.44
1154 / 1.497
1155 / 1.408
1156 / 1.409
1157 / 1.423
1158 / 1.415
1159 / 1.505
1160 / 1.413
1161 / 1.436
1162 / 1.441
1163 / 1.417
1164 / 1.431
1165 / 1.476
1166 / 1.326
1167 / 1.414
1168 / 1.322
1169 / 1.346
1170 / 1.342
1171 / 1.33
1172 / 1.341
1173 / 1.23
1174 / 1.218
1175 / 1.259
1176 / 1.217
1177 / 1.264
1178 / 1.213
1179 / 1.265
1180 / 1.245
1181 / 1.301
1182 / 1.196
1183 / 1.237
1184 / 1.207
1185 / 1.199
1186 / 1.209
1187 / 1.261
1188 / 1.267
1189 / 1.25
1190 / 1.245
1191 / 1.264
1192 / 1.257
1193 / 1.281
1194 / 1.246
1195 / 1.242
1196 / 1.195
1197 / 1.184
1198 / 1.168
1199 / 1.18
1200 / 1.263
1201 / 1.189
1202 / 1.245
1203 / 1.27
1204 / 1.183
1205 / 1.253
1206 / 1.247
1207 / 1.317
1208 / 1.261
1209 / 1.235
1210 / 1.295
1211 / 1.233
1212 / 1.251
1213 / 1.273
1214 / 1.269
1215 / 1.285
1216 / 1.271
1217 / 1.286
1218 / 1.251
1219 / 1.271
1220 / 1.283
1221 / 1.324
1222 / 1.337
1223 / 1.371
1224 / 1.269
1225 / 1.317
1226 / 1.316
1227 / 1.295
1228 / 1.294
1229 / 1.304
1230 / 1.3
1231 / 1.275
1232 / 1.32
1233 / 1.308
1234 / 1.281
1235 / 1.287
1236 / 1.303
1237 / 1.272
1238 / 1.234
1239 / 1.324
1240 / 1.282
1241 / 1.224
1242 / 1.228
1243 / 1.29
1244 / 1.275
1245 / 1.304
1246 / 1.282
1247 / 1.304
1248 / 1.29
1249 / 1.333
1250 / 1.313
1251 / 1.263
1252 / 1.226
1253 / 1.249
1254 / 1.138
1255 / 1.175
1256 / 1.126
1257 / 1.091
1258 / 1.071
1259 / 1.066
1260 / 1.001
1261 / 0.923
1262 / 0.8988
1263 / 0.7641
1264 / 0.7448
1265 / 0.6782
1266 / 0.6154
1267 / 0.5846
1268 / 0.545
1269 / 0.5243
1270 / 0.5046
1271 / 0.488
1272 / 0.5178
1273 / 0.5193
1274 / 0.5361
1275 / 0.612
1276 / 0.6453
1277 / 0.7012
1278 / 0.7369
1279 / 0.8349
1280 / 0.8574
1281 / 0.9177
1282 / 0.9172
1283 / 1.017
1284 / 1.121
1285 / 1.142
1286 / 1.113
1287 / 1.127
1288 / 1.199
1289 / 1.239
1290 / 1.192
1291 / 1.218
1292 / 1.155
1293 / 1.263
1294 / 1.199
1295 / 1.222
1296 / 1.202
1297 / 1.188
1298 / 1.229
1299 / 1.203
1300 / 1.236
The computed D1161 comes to 0.66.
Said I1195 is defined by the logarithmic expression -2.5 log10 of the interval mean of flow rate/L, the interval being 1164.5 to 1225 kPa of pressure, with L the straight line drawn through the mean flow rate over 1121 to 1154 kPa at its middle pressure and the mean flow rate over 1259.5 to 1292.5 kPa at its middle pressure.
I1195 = -0.18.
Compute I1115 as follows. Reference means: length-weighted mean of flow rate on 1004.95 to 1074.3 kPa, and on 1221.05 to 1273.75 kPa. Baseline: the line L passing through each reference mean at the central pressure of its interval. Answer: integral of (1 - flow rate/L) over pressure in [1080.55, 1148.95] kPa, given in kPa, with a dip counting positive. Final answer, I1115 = 5.9 kPa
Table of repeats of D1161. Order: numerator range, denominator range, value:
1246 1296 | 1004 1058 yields 0.54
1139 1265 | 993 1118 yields 0.77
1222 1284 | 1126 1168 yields 0.77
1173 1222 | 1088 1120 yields 0.84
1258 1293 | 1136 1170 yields 0.61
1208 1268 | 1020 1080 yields 0.67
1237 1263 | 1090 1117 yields 0.78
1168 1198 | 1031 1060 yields 0.68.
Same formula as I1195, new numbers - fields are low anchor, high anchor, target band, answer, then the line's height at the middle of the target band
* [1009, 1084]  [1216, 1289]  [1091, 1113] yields 0.01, 1.57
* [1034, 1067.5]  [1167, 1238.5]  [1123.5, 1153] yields 0.16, 1.48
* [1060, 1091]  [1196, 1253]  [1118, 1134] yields 0.40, 1.5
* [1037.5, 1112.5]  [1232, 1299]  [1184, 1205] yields 0.03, 1.27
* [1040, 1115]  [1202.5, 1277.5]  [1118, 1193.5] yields 0.08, 1.38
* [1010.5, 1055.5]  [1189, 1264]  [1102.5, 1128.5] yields 0.24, 1.57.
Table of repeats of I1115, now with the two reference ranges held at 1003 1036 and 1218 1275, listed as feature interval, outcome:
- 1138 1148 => 0.1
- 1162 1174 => -0.3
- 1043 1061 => -0.9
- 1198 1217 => -0.6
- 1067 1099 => -0.7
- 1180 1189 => 0.3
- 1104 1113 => -0.4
